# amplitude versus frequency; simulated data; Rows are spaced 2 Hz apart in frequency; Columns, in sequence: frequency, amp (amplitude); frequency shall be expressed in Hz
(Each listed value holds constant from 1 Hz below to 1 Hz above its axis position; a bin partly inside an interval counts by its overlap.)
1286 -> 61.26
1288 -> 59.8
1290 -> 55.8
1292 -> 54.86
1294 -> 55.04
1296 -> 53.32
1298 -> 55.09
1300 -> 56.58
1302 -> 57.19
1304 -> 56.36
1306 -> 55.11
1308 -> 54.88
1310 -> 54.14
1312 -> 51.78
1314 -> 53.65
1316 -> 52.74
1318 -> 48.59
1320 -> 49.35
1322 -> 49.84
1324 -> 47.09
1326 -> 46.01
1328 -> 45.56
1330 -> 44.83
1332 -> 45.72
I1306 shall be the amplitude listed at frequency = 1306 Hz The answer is 55.11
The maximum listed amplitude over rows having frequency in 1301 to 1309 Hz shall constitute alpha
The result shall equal 57.19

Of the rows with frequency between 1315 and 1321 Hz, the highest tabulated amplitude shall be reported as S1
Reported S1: 52.74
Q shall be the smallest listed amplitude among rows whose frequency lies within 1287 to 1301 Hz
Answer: 53.32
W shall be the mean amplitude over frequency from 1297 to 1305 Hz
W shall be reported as 56.3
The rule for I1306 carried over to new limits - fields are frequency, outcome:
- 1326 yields 46.01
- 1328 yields 45.56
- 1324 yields 47.09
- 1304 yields 56.36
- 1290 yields 55.8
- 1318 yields 48.59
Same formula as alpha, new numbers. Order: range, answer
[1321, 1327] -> 49.84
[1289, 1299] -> 55.8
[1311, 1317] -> 53.65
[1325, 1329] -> 46.01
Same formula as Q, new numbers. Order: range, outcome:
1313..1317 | 52.74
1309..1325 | 47.09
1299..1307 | 55.11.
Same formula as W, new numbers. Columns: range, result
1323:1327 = 46.5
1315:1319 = 50.7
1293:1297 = 54.2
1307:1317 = 53.4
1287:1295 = 56.4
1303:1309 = 55.5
